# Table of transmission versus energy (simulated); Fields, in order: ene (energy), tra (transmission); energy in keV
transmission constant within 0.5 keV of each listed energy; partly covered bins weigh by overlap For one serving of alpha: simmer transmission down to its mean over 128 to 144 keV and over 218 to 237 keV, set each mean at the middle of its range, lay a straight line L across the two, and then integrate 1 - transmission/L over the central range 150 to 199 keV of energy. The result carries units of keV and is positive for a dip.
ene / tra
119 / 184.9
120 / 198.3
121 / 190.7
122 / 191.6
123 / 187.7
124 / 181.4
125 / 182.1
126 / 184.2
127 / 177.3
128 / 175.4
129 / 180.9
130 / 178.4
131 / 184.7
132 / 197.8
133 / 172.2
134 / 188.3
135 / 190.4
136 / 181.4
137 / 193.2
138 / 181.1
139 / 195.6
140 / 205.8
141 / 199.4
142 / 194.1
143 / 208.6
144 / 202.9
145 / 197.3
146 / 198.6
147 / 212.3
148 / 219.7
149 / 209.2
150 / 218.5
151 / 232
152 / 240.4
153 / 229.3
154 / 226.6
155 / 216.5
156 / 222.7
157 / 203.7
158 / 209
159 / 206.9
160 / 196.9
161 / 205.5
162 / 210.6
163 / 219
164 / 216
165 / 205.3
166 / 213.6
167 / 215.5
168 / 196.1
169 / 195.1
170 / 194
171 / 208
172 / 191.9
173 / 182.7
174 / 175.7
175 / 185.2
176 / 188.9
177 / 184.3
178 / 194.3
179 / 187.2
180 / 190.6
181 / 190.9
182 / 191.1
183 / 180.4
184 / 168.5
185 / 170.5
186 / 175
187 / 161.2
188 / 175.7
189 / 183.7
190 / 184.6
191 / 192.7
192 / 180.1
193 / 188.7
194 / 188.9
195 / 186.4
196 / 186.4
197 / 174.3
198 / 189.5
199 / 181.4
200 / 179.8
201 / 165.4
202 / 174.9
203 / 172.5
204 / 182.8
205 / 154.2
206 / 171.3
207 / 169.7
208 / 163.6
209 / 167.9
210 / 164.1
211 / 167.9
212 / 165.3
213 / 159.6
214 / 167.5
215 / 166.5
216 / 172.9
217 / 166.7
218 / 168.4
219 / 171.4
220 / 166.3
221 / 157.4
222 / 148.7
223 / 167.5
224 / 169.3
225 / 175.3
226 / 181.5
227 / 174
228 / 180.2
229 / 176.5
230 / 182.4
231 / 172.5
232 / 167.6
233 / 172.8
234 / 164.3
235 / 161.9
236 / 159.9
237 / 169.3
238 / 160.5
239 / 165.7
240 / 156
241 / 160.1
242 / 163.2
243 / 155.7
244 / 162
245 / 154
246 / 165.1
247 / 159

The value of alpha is -3.95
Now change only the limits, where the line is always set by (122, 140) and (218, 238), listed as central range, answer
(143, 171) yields -4.75 keV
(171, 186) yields -0.65 keV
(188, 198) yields -0.57 keV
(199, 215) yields 0.36 keV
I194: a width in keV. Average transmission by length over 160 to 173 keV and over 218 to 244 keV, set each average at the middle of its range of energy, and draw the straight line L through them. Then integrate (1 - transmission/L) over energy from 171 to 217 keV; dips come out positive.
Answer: 2.6 keV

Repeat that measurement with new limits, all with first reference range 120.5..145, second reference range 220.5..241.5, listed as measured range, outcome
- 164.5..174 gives -0.9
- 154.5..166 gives -1.7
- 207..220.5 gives 0.4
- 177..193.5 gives -0.4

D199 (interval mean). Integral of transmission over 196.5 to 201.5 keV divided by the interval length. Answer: 178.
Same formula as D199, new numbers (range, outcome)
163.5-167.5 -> 213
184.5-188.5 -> 171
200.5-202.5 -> 170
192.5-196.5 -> 188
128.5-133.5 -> 183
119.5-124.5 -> 190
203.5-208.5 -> 168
